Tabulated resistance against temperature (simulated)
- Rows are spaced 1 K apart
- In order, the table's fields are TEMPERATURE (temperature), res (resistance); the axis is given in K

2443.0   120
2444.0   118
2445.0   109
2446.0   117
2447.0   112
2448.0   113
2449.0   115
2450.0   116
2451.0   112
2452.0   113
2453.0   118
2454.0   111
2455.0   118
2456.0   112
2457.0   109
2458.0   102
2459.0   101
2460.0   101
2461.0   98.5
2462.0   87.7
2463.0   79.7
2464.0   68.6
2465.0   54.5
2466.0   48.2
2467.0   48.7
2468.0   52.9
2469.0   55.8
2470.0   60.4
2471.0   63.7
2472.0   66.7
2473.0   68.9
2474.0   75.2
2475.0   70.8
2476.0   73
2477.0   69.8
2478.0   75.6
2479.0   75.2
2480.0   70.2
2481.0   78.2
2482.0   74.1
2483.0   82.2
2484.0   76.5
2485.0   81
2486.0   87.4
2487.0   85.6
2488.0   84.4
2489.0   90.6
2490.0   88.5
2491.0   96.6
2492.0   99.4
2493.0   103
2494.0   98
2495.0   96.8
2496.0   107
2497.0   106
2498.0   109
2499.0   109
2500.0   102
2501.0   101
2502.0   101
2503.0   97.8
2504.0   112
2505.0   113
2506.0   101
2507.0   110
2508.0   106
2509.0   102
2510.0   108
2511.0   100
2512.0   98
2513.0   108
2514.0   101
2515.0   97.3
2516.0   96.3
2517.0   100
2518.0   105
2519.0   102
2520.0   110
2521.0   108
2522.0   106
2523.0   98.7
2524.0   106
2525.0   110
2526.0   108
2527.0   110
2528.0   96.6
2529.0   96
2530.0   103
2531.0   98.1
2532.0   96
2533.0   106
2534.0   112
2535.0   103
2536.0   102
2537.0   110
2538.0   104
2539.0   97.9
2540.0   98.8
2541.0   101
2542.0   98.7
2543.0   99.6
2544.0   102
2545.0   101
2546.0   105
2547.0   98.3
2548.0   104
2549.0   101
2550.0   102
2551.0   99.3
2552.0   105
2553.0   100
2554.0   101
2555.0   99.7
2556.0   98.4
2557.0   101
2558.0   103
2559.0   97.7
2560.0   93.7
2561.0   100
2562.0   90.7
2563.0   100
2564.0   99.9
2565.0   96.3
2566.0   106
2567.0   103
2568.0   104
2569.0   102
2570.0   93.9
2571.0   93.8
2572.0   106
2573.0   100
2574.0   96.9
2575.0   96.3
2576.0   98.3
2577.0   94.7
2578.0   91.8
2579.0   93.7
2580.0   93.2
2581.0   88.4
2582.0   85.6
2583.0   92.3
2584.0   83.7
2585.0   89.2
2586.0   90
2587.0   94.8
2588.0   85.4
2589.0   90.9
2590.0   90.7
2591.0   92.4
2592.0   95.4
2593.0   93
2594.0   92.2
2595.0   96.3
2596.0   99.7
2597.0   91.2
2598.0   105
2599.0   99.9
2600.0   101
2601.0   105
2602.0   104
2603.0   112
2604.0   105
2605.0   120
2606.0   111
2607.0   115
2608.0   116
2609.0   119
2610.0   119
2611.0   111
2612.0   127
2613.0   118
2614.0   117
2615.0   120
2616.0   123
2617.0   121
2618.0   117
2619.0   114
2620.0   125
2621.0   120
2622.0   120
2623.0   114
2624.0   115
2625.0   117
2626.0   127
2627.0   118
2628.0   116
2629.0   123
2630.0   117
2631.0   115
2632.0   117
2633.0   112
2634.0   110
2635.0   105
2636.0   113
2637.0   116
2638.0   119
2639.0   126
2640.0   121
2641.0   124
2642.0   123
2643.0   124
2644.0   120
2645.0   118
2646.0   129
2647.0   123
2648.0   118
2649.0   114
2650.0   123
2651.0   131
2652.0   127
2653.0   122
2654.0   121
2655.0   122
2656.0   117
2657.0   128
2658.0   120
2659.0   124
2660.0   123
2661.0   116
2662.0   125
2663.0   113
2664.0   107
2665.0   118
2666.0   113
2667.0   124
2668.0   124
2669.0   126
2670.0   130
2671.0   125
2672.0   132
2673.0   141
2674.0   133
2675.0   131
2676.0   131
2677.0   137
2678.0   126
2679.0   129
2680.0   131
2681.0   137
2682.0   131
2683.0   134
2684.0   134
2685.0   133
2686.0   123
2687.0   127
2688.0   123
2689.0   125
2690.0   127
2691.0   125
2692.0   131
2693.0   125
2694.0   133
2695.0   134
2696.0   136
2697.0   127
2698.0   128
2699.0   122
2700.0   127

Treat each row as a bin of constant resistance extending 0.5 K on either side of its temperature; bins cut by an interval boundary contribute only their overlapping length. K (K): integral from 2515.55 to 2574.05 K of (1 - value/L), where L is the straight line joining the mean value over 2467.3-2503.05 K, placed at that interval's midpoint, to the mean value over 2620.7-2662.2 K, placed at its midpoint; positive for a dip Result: -2.49 K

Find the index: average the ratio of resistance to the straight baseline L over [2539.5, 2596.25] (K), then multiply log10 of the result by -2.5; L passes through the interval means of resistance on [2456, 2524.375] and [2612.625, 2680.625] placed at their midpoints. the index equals 0.091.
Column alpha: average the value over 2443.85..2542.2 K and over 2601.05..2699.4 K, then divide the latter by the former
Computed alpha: 1.28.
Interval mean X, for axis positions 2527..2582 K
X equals 99.7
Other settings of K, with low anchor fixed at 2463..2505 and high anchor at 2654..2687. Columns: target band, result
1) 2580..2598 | 2.6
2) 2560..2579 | 0.8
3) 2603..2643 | -0.9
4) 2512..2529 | -2.3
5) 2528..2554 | -1.6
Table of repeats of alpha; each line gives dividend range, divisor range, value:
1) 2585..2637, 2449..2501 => 1.26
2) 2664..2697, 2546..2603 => 1.32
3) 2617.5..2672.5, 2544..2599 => 1.24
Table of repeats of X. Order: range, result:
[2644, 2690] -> 125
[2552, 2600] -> 96.1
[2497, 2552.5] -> 103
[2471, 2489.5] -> 76.6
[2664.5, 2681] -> 128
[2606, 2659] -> 119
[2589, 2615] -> 106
